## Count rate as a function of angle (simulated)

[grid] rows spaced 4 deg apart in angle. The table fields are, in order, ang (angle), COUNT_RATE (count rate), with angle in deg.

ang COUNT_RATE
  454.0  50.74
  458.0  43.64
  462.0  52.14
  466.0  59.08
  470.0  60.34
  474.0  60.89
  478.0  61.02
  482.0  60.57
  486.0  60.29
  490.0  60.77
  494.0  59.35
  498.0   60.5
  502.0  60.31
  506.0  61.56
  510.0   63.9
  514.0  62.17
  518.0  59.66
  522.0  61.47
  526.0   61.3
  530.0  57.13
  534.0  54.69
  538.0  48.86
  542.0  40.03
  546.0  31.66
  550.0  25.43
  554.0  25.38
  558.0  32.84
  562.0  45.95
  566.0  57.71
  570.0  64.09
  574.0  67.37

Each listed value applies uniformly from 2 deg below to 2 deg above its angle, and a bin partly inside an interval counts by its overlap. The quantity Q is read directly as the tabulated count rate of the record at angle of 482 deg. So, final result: 60.57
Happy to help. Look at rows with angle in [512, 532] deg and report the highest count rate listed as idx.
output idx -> 62.17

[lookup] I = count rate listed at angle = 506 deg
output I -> 61.56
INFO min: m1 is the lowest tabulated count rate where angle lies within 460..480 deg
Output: 52.14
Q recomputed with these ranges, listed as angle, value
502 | 60.31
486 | 60.29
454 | 50.74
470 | 60.34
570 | 64.09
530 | 57.13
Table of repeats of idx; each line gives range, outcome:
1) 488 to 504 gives 60.77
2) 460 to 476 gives 60.89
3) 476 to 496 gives 61.02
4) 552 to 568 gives 57.71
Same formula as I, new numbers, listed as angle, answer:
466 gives 59.08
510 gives 63.9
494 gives 59.35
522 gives 61.47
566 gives 57.71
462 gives 52.14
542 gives 40.03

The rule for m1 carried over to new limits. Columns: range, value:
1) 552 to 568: 25.38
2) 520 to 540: 48.86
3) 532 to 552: 25.43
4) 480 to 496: 59.35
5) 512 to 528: 59.66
